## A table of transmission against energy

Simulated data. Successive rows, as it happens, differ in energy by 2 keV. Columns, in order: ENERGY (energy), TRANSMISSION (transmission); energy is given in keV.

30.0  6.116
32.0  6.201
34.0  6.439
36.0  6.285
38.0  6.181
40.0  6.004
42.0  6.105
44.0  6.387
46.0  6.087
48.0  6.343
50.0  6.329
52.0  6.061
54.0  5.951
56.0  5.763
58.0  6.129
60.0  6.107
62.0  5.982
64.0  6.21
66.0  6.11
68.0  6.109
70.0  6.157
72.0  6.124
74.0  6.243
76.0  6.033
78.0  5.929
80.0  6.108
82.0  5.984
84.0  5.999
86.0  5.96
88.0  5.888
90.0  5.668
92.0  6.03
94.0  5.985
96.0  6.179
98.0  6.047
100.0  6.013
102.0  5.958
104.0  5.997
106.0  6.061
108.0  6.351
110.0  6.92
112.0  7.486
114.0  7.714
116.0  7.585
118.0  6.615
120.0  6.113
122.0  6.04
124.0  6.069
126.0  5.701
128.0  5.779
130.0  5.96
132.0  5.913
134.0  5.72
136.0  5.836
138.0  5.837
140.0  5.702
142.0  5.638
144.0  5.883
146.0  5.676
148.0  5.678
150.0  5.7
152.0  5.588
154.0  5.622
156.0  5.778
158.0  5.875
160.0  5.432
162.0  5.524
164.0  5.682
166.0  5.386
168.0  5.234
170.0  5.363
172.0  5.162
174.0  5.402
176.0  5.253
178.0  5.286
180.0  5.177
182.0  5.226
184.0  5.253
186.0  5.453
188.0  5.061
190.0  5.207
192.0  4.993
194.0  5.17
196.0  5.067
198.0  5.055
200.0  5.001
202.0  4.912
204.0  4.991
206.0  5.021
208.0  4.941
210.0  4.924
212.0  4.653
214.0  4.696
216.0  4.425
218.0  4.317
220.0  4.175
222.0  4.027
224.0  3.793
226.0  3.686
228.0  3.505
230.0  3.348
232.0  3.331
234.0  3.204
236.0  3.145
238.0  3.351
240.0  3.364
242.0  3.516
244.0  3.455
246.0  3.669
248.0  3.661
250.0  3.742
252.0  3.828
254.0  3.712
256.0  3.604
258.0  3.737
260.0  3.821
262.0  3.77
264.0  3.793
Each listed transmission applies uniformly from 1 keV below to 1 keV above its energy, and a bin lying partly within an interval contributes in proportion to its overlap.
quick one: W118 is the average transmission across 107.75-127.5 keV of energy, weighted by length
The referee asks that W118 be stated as 6.65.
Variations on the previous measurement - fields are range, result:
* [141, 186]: 5.49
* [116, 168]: 5.81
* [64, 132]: 6.21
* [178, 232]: 4.68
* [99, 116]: 6.62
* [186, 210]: 5.05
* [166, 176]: 5.3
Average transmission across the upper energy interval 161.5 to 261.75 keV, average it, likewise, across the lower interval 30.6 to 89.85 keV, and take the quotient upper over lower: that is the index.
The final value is 0.73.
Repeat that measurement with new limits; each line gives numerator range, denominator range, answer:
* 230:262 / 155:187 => 0.66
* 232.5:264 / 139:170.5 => 0.64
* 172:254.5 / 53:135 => 0.71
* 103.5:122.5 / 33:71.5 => 1.09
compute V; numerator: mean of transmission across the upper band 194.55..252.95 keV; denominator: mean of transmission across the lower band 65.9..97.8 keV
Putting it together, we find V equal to 0.68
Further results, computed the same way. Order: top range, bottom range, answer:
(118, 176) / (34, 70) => 0.93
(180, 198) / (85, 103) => 0.87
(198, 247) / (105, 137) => 0.64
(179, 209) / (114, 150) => 0.85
